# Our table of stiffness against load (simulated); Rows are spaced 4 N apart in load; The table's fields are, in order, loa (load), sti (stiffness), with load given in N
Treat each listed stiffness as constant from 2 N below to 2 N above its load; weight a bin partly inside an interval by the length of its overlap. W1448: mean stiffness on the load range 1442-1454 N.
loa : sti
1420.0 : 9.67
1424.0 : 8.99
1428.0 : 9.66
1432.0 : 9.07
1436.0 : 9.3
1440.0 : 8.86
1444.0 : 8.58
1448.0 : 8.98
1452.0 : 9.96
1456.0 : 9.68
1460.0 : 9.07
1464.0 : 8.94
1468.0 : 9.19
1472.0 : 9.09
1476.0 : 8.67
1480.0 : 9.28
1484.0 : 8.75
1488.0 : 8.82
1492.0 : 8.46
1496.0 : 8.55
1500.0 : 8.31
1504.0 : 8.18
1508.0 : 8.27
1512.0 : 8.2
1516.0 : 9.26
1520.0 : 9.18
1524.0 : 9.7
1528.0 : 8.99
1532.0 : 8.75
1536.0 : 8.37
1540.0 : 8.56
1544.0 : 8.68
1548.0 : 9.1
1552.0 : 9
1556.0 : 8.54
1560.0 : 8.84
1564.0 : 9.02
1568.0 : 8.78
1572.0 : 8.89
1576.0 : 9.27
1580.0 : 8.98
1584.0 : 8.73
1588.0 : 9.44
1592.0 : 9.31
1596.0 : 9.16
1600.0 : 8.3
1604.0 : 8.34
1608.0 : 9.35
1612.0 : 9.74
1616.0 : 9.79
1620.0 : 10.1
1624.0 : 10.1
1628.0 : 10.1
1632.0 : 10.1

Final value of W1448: 9.17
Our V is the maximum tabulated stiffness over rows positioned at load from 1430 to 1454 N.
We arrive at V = 9.96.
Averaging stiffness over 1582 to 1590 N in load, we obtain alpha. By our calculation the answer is 9.09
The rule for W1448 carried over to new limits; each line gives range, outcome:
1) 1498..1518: 8.44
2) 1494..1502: 8.43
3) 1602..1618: 9.3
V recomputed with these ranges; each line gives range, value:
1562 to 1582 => 9.27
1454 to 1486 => 9.68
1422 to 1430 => 9.66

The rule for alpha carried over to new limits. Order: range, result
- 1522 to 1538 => 8.95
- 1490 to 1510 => 8.35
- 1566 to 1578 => 8.98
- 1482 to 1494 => 8.68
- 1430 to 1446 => 8.95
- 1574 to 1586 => 8.99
